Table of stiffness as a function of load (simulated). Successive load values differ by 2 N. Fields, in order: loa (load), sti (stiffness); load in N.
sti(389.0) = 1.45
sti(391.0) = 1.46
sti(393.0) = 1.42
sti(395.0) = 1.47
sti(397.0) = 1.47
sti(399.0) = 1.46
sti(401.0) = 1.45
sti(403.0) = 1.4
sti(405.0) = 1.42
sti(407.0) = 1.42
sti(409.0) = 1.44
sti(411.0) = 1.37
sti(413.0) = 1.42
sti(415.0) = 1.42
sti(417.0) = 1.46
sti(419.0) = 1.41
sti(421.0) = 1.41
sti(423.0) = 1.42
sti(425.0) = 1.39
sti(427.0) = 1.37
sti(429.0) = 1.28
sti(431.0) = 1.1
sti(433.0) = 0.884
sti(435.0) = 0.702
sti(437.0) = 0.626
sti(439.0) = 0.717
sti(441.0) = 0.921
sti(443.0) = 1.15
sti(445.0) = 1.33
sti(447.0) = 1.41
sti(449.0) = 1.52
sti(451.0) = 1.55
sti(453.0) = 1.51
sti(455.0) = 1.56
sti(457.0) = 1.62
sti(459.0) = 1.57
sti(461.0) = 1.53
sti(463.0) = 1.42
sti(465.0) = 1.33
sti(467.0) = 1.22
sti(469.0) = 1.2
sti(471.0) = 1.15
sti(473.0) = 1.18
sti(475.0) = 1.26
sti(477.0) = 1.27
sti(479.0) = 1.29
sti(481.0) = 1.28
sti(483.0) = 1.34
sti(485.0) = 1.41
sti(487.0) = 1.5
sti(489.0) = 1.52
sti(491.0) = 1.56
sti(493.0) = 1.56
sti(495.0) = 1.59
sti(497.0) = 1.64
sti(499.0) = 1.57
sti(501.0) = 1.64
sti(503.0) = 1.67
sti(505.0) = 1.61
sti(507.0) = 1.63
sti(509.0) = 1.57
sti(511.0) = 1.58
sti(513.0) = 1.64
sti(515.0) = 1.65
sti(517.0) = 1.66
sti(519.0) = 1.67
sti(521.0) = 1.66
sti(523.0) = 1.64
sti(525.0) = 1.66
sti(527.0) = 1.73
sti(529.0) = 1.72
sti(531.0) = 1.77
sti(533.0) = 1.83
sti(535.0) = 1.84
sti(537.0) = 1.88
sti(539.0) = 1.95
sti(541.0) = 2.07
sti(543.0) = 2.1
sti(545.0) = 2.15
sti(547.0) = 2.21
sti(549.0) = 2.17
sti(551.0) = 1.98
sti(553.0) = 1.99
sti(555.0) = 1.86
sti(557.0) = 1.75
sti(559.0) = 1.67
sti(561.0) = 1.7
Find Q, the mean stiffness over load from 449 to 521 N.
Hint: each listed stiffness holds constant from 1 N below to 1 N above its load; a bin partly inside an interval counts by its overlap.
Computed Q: 1.49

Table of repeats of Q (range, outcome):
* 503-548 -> 1.78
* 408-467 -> 1.3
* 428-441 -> 0.888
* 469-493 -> 1.34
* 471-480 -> 1.24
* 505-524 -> 1.63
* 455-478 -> 1.35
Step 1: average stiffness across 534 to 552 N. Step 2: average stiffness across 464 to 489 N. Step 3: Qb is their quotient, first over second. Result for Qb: 1.57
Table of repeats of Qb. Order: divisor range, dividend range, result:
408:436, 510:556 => 1.43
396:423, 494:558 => 1.25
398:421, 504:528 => 1.15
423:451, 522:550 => 1.68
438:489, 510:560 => 1.37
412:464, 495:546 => 1.34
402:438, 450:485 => 1.08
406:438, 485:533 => 1.29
